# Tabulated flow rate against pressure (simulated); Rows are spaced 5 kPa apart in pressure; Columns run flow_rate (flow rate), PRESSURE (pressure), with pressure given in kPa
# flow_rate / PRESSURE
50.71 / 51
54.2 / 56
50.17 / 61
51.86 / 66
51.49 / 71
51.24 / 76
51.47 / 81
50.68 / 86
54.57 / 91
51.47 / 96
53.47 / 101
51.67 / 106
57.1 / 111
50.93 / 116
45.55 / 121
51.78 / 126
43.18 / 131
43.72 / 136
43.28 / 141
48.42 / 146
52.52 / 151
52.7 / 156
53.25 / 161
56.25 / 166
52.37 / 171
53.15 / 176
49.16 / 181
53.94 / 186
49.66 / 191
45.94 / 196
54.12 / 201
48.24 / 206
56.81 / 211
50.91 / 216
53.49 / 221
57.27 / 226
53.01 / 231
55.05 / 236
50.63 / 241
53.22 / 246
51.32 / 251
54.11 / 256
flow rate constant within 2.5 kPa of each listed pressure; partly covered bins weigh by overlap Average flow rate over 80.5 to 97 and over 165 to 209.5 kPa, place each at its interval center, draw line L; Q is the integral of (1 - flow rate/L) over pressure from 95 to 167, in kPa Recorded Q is 2.3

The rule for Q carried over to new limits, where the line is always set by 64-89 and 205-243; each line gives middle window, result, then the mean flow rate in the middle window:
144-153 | 0.3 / 50.5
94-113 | -0.6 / 53.4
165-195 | 0.5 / 51.9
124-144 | 2.6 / 45.4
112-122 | 0.4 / 50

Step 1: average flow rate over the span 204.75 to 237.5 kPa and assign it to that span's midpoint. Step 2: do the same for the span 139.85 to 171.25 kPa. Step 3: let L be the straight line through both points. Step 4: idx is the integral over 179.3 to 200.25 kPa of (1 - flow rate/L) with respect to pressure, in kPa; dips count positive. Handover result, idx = 1.0 kPa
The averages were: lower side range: 51.5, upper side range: 53.7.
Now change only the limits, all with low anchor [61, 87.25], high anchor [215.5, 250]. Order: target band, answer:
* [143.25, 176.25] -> -0.1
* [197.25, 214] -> 0.2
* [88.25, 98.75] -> -0.3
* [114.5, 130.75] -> 1.1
